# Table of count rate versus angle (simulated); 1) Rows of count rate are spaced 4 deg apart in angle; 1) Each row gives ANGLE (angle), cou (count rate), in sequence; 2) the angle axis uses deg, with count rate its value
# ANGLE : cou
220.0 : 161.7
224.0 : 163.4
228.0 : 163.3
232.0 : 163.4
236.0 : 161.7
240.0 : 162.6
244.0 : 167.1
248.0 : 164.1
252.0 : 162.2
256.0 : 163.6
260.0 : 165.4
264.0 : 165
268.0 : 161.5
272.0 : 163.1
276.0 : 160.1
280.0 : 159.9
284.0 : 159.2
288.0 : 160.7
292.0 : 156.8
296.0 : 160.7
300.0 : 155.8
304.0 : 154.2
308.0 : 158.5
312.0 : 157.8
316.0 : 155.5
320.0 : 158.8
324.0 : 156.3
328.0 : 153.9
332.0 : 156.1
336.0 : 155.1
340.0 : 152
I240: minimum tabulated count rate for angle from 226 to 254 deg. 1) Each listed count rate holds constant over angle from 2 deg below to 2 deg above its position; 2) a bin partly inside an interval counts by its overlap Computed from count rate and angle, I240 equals 161.7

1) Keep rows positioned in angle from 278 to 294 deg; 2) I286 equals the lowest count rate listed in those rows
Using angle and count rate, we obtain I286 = 156.8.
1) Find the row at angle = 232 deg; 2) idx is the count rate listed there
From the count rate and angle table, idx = 163.4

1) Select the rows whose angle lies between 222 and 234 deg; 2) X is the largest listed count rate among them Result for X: 163.4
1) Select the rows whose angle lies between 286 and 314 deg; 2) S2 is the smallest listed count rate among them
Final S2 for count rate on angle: 154.2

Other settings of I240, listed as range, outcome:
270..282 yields 159.9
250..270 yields 161.5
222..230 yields 163.3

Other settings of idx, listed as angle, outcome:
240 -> 162.6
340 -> 152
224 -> 163.4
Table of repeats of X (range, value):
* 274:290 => 160.7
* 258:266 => 165.4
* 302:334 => 158.8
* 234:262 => 167.1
